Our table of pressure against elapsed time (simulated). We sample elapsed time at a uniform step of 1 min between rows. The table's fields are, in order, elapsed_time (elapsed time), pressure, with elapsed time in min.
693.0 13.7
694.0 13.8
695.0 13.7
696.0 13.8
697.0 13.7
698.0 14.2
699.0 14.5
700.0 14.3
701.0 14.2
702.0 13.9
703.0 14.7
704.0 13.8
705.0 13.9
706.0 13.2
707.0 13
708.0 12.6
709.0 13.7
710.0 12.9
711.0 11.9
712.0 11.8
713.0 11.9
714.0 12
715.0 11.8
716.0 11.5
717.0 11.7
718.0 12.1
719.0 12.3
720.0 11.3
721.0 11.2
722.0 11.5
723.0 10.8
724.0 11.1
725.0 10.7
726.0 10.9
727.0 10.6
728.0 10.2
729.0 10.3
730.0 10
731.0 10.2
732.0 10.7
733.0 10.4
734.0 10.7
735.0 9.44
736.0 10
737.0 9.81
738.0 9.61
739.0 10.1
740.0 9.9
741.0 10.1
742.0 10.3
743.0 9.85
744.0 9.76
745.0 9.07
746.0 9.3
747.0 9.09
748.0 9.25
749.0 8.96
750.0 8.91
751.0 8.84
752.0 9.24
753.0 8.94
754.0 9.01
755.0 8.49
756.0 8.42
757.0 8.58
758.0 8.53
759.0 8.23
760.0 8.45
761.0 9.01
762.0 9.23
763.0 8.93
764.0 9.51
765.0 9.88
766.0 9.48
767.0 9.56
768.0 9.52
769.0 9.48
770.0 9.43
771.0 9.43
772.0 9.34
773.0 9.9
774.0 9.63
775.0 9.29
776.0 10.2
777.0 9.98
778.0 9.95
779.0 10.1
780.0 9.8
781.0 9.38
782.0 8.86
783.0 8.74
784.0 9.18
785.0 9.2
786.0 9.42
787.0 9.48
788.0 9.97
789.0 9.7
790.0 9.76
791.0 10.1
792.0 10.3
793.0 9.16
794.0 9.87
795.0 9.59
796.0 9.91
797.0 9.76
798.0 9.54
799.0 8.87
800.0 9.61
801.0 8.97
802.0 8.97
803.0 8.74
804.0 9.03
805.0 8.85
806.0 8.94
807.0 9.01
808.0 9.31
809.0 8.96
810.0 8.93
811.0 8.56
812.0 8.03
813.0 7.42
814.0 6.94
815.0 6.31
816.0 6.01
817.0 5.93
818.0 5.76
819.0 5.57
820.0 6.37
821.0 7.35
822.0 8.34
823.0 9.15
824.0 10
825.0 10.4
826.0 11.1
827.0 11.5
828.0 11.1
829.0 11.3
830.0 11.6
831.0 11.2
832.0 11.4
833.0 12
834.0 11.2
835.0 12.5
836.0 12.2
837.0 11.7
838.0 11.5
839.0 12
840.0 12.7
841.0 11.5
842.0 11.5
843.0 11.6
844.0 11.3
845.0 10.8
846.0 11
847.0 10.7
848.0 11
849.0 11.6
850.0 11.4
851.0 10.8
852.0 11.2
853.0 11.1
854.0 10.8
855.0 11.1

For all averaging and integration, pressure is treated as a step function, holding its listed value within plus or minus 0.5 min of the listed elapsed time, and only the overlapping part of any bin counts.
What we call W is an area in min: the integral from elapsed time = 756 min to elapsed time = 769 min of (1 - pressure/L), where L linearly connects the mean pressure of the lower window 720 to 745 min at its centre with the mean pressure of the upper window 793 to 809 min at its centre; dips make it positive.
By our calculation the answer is 1.0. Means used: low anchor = 10.3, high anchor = 9.25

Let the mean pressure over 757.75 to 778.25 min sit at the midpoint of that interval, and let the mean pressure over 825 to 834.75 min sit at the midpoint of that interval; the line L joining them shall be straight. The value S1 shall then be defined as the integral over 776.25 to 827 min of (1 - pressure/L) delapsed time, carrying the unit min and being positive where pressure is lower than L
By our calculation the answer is 7.3 min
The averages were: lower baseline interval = 9.38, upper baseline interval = 11.4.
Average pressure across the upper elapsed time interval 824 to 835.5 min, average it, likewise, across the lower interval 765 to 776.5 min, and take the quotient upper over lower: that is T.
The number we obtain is 1.18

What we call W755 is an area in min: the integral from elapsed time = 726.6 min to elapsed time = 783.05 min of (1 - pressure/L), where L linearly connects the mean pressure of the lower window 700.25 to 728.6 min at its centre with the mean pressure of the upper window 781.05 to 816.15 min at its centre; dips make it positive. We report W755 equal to 6.0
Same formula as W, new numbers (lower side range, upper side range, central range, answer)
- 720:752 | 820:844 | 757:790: 3.3 min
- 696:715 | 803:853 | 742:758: 4.0 min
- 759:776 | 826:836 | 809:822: 4.7 min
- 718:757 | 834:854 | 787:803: 1.8 min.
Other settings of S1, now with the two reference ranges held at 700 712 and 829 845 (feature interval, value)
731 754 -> 5.8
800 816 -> 4.8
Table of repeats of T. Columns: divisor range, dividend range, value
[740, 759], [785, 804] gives 1.04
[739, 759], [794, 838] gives 1.01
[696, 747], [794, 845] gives 0.83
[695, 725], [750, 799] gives 0.74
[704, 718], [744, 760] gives 0.71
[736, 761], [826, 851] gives 1.25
